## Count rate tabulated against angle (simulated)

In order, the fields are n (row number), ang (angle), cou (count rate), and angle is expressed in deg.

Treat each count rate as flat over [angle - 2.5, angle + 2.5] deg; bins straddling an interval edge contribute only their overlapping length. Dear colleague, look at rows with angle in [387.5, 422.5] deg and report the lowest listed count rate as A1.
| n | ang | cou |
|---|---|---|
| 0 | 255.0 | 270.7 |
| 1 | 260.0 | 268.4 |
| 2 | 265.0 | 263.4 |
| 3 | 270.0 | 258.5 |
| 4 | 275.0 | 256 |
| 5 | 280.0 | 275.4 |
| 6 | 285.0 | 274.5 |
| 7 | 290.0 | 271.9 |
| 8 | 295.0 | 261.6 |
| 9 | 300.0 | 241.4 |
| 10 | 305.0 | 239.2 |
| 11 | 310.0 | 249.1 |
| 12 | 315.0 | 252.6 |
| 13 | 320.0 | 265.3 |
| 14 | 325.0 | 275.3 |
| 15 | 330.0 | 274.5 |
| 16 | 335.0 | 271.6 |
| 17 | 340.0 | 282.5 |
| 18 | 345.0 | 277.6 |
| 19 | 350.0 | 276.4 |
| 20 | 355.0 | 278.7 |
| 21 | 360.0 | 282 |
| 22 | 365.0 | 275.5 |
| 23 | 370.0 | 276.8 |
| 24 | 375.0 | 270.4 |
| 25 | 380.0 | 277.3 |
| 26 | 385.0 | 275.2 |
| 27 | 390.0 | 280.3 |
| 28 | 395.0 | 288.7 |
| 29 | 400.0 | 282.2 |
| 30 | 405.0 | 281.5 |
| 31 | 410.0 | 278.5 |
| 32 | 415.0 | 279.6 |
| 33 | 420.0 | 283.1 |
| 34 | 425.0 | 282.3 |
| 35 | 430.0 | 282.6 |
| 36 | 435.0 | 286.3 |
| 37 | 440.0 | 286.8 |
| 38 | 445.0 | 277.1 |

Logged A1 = 278.5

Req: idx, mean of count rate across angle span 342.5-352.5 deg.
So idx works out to 277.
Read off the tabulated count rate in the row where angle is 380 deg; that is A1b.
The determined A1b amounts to 277.3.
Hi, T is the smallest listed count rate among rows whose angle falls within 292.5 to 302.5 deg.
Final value 241.4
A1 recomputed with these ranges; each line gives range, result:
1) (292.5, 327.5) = 239.2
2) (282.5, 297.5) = 261.6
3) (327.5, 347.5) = 271.6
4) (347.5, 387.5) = 270.4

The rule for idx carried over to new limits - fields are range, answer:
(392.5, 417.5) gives 282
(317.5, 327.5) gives 270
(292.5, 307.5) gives 247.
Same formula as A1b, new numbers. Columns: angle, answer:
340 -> 282.5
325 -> 275.3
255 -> 270.7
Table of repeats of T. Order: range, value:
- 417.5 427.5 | 282.3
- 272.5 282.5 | 256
